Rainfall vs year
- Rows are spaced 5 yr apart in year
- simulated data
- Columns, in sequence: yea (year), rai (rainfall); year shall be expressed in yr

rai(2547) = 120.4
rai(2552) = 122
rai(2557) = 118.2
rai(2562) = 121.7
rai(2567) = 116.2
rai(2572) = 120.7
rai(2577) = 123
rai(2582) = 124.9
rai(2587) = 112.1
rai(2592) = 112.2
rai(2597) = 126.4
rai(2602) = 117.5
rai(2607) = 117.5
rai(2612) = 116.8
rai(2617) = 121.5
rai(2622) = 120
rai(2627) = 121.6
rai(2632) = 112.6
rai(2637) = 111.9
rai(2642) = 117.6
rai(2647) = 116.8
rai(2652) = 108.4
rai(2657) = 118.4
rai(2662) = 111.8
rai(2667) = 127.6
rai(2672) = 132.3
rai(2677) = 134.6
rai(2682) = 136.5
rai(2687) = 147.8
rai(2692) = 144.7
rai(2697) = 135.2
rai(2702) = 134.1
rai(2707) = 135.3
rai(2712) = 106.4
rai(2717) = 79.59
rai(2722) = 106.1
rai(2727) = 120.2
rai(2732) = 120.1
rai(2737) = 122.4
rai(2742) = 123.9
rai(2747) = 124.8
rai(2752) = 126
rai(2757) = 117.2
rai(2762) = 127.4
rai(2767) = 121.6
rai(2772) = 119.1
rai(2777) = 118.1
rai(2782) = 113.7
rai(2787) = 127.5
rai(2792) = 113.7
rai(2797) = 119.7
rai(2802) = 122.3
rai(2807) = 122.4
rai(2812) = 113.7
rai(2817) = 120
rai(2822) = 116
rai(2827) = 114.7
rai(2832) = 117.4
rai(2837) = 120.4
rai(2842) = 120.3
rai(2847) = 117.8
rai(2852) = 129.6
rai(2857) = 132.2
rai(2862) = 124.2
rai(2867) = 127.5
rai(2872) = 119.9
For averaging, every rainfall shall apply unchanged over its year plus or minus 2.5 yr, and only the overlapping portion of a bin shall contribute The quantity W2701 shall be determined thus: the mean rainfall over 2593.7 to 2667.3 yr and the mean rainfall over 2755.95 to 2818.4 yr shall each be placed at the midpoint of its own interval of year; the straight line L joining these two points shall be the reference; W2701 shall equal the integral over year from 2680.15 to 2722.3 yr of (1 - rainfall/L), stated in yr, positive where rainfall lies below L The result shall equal -2.6 yr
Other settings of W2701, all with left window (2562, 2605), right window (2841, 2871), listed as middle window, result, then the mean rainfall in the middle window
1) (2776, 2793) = 0.69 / 119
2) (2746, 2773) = 0.08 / 123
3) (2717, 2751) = 1.57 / 117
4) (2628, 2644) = 0.77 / 115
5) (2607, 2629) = 0.07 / 120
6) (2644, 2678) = 0.06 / 121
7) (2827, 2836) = 0.55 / 117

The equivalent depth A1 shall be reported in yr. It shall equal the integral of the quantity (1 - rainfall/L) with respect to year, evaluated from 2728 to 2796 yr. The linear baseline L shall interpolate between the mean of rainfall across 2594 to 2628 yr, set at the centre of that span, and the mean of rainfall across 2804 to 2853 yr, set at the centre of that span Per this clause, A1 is -1.1 yr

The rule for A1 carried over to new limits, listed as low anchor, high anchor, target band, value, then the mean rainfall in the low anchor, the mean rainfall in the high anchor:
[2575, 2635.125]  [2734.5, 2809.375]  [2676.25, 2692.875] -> -2.9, 119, 121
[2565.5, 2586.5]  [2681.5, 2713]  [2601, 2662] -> 5.2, 121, 135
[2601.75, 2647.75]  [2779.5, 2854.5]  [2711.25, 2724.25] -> 2.5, 117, 119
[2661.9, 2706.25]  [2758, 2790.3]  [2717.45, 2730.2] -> 2.0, 135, 121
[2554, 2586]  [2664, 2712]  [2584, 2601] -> 0.8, 120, 135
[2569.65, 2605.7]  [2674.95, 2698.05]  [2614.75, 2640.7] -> 2.1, 119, 140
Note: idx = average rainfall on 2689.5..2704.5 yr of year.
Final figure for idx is 138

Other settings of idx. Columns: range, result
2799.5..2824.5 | 119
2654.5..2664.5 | 115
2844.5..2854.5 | 124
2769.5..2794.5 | 118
